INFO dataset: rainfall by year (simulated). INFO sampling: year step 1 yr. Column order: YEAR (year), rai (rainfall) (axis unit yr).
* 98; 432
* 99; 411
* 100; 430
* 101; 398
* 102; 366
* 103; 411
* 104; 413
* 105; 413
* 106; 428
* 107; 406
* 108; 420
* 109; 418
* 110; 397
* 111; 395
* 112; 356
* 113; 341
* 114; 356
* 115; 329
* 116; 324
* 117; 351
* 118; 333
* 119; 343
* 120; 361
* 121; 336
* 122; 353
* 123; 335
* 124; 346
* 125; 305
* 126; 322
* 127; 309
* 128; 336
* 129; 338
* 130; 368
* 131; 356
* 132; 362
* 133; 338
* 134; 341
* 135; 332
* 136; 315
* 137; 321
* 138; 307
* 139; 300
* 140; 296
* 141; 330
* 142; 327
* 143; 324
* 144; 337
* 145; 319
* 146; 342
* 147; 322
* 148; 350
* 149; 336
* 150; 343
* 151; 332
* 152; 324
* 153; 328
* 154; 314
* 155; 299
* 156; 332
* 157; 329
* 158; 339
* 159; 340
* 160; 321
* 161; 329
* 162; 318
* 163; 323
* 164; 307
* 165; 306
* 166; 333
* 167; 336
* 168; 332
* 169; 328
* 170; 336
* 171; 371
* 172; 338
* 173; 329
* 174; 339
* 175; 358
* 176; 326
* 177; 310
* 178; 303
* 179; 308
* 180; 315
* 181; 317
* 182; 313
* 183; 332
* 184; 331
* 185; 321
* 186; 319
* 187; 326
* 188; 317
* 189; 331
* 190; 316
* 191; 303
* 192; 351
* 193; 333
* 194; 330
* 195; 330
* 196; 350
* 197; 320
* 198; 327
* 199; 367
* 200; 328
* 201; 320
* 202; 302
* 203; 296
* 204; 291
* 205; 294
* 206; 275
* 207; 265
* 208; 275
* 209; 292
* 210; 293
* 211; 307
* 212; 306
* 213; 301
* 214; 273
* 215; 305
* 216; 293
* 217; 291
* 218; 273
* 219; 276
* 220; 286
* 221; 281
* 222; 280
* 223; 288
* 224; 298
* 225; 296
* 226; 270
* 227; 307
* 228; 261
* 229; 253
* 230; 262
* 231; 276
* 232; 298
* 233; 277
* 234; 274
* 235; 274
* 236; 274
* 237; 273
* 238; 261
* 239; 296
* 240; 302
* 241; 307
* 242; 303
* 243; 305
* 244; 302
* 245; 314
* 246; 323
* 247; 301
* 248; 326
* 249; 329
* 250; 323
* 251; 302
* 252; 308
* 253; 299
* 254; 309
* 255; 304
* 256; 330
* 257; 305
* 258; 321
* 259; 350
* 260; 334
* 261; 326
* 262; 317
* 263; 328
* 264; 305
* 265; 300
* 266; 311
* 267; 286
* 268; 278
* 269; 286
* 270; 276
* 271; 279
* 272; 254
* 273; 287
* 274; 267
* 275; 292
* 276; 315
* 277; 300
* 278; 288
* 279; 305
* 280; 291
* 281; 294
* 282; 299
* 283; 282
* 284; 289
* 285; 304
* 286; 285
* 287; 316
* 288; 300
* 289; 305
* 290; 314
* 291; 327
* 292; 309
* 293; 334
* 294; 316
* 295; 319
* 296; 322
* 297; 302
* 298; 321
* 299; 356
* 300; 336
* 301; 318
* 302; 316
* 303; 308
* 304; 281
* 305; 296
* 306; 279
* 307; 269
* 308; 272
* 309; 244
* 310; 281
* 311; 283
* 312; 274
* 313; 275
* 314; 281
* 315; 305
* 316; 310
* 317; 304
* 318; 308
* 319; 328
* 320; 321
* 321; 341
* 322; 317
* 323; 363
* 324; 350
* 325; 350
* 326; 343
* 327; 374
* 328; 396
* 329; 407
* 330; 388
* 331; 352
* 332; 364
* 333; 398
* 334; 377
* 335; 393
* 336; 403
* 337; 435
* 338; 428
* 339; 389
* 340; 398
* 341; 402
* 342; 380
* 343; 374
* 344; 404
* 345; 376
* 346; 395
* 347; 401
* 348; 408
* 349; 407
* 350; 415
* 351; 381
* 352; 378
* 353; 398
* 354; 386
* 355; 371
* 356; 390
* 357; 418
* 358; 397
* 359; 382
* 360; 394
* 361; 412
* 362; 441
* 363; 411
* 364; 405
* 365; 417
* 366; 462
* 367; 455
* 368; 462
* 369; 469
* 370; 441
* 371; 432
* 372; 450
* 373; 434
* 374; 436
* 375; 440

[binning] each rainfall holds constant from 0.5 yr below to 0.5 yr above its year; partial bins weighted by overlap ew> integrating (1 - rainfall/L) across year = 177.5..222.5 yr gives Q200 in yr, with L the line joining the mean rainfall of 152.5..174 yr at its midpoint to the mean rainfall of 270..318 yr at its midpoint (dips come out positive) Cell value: 1.7 yr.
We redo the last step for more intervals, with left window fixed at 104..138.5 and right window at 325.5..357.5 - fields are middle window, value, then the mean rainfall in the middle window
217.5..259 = 8.80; 295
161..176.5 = 1.28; 332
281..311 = 6.31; 303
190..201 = 1.02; 332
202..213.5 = 2.42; 291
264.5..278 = 3.29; 287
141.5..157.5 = 1.33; 329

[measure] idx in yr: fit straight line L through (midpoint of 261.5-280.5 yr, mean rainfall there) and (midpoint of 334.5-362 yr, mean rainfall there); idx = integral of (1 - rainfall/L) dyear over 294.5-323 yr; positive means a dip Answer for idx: 3.3 yr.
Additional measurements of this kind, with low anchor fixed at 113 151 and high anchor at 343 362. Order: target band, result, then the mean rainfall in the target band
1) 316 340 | 1.4 yr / 366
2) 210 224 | 2.7 yr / 290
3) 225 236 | 2.6 yr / 276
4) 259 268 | 1.4 yr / 313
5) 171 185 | 0.8 yr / 326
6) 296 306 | 1.8 yr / 313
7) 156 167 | 0.5 yr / 325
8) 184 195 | 0.8 yr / 325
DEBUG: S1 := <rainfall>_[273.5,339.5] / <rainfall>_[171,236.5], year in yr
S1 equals 1.1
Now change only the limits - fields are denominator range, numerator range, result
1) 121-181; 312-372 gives 1.17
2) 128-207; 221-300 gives 0.92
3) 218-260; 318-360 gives 1.29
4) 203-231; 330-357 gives 1.38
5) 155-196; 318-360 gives 1.17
